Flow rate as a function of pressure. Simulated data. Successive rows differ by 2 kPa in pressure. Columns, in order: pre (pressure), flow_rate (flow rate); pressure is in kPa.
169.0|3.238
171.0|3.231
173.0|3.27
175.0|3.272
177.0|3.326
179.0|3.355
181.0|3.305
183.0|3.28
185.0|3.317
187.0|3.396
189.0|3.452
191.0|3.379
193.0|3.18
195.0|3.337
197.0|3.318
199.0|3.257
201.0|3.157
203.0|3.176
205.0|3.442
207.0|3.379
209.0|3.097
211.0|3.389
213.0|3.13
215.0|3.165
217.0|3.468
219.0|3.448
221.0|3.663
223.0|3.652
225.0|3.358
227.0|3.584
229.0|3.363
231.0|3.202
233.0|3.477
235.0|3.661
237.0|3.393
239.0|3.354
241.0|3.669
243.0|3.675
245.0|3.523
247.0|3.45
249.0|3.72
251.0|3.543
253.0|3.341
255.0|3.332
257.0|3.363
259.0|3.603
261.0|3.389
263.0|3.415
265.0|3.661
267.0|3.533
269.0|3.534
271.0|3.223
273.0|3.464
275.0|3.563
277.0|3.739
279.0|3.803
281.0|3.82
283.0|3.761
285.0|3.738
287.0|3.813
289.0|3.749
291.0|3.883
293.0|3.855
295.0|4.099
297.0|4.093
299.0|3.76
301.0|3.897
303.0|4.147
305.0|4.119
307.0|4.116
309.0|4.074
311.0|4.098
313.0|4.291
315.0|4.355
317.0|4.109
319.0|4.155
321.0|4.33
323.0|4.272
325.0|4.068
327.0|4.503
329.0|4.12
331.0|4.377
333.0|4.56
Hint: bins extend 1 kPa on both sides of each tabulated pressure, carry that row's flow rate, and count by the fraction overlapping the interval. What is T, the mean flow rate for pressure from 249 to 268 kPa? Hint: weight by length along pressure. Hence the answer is 3.48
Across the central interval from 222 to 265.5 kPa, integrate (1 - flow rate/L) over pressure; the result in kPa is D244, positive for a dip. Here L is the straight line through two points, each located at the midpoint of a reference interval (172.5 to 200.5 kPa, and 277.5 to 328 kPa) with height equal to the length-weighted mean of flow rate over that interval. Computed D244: 2.16 kPa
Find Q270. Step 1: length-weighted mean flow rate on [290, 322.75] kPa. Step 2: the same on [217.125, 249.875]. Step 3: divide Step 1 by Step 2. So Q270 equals 1.17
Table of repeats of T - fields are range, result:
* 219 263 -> 3.49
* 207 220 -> 3.29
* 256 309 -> 3.74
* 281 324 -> 4.03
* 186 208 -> 3.32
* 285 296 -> 3.87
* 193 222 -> 3.31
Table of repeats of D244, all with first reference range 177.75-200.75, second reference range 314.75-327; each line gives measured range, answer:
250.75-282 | 2.71 kPa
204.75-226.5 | 0.74 kPa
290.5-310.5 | 0.39 kPa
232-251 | 0.69 kPa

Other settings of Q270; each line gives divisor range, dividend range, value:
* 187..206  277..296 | 1.16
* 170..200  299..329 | 1.26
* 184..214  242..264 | 1.06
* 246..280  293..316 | 1.16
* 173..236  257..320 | 1.14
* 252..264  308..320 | 1.23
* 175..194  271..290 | 1.11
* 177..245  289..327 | 1.21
